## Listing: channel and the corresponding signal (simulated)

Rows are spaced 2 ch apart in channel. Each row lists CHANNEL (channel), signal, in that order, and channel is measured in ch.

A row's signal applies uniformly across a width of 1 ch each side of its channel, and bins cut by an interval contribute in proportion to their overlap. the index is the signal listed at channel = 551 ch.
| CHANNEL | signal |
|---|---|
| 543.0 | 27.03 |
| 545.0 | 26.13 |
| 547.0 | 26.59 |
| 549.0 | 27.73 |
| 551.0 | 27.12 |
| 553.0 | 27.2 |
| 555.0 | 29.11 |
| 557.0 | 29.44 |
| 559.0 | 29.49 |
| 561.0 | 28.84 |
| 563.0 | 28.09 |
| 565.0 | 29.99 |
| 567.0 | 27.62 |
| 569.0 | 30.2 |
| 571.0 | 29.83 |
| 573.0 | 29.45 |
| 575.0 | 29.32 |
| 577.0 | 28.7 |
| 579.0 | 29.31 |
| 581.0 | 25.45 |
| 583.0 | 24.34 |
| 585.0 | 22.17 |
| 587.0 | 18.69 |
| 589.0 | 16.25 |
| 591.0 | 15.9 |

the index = 27.12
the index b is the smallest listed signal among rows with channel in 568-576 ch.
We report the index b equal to 29.32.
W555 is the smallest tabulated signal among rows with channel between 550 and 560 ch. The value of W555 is 27.12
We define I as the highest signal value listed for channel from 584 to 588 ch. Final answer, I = 22.17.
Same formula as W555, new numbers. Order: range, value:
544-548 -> 26.13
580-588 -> 18.69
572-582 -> 25.45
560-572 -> 27.62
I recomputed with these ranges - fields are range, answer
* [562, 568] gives 29.99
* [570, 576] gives 29.83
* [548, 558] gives 29.44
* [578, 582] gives 29.31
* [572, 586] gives 29.45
